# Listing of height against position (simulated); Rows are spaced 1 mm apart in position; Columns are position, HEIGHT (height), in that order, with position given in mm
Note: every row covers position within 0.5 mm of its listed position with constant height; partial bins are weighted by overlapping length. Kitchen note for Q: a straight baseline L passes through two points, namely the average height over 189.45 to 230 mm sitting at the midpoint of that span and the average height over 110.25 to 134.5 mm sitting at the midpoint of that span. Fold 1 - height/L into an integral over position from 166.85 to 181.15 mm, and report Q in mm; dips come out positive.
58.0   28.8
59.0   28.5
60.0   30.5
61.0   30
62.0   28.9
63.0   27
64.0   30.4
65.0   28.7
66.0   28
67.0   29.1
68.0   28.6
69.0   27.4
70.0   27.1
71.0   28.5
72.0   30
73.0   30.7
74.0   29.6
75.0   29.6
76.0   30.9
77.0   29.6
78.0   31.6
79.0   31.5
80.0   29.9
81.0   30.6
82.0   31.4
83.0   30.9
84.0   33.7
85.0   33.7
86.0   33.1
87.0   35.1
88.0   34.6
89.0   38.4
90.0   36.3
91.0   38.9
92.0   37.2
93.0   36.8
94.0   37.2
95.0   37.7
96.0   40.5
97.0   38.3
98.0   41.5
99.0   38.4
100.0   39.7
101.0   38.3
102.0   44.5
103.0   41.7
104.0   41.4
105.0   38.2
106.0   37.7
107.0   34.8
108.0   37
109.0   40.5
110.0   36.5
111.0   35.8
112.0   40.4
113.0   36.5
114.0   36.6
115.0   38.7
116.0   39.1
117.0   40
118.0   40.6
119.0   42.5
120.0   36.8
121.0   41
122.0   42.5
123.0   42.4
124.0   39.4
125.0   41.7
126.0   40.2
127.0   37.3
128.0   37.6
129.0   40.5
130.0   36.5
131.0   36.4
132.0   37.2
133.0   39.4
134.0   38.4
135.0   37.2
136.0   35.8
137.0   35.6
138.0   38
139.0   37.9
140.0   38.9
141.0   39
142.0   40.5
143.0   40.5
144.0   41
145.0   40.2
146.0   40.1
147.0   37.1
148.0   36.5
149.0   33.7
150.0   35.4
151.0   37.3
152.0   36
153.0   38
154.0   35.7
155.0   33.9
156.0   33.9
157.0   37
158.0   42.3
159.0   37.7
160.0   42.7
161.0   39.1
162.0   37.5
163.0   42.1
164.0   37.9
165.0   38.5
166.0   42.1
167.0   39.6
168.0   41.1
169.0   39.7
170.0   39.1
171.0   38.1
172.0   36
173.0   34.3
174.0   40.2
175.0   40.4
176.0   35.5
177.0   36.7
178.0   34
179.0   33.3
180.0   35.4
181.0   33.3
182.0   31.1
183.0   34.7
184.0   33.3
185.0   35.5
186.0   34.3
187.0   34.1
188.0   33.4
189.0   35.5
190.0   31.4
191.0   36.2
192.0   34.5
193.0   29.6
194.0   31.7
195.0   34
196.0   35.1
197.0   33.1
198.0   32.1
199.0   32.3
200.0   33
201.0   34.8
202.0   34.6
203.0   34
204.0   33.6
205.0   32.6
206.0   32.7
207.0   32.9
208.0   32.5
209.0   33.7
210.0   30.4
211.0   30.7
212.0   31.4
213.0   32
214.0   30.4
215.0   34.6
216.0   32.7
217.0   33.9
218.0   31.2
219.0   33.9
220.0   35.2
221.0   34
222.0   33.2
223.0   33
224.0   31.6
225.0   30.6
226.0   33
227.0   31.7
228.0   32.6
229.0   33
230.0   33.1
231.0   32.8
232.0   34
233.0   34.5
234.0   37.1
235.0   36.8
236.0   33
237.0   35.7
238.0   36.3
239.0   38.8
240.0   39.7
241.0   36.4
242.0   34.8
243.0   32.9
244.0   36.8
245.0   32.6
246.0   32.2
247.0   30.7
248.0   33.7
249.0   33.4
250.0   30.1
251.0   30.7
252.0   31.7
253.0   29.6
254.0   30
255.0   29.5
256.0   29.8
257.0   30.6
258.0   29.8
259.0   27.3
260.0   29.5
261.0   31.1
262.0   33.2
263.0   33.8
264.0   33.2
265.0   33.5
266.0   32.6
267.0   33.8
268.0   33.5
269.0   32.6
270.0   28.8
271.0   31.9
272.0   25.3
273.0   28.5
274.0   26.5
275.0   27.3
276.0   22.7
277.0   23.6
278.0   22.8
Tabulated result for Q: -0.71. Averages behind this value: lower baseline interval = 39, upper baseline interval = 32.8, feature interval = 37.1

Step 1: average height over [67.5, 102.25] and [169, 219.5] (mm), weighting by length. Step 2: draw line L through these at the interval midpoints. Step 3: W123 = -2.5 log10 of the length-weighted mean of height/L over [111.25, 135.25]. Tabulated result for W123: -0.153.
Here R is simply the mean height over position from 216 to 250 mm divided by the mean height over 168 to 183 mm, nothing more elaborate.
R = 0.9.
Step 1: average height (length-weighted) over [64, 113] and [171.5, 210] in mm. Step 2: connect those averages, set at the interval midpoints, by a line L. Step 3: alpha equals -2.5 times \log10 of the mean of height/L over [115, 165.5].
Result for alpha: -0.13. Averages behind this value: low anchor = 34.6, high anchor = 34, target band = 38.5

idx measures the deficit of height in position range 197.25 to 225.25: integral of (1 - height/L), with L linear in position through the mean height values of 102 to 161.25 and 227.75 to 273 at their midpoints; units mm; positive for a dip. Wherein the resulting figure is 1.4 mm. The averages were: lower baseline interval 38.5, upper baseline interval 32.7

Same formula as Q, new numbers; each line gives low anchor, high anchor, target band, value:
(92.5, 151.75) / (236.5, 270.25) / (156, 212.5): 0.74 mm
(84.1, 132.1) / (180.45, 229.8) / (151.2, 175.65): -2.12 mm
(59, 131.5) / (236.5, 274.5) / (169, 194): -1.01 mm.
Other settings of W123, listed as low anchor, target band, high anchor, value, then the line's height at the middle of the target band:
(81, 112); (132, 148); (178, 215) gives -0.09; 35.5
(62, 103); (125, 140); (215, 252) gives -0.13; 33.5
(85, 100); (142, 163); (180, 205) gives -0.08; 35.1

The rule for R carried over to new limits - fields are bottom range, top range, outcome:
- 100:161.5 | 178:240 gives 0.87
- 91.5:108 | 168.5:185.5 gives 0.92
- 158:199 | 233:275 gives 0.90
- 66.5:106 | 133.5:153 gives 1.10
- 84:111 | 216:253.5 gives 0.89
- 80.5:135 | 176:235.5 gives 0.88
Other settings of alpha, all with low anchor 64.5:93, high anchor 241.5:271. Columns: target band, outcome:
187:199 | -0.05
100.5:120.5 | -0.22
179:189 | -0.07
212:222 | -0.04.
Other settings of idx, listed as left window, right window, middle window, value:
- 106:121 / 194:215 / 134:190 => -2.83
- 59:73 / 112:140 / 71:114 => -3.06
